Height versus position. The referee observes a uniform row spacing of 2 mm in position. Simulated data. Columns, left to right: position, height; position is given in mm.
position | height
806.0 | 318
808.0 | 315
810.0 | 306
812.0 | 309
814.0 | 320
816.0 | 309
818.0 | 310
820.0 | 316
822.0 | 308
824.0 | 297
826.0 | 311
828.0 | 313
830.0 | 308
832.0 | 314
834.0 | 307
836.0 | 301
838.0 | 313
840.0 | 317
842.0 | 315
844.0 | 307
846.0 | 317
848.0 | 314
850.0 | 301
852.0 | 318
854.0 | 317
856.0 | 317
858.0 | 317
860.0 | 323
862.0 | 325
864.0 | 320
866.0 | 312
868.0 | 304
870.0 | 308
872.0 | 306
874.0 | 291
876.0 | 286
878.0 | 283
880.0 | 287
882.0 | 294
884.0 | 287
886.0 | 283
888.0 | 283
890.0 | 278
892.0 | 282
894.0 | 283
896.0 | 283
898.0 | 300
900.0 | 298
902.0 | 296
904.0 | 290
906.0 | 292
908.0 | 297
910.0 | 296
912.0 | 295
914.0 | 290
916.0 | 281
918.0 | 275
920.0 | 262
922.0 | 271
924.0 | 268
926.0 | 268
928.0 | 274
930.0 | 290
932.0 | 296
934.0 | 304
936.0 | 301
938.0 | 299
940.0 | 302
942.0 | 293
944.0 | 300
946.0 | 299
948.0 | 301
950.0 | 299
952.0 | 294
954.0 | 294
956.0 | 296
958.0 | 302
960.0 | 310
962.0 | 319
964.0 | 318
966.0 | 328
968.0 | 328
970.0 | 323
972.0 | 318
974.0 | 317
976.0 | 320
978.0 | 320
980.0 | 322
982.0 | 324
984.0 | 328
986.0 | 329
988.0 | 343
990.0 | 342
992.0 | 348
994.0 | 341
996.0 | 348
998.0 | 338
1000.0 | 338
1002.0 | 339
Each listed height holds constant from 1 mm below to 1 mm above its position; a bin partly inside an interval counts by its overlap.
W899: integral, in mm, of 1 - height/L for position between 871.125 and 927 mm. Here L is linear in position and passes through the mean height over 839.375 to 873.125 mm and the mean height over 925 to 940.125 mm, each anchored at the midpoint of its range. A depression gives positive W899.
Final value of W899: 2.8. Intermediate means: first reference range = 314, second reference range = 291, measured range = 286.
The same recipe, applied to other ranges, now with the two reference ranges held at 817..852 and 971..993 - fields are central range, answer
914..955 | 4.3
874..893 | 1.9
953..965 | 0.7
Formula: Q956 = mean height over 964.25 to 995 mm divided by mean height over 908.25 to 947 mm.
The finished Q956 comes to 1.1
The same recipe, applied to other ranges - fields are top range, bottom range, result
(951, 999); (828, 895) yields 1.06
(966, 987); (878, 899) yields 1.13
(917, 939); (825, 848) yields 0.91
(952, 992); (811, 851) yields 1.03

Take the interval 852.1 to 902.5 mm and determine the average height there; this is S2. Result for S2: 299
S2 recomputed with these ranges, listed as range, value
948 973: 310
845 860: 315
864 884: 297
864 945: 290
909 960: 290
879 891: 285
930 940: 299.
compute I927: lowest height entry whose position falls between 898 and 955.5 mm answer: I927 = 262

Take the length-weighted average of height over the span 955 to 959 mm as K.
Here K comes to 299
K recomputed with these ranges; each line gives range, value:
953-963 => 304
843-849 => 313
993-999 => 342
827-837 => 309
